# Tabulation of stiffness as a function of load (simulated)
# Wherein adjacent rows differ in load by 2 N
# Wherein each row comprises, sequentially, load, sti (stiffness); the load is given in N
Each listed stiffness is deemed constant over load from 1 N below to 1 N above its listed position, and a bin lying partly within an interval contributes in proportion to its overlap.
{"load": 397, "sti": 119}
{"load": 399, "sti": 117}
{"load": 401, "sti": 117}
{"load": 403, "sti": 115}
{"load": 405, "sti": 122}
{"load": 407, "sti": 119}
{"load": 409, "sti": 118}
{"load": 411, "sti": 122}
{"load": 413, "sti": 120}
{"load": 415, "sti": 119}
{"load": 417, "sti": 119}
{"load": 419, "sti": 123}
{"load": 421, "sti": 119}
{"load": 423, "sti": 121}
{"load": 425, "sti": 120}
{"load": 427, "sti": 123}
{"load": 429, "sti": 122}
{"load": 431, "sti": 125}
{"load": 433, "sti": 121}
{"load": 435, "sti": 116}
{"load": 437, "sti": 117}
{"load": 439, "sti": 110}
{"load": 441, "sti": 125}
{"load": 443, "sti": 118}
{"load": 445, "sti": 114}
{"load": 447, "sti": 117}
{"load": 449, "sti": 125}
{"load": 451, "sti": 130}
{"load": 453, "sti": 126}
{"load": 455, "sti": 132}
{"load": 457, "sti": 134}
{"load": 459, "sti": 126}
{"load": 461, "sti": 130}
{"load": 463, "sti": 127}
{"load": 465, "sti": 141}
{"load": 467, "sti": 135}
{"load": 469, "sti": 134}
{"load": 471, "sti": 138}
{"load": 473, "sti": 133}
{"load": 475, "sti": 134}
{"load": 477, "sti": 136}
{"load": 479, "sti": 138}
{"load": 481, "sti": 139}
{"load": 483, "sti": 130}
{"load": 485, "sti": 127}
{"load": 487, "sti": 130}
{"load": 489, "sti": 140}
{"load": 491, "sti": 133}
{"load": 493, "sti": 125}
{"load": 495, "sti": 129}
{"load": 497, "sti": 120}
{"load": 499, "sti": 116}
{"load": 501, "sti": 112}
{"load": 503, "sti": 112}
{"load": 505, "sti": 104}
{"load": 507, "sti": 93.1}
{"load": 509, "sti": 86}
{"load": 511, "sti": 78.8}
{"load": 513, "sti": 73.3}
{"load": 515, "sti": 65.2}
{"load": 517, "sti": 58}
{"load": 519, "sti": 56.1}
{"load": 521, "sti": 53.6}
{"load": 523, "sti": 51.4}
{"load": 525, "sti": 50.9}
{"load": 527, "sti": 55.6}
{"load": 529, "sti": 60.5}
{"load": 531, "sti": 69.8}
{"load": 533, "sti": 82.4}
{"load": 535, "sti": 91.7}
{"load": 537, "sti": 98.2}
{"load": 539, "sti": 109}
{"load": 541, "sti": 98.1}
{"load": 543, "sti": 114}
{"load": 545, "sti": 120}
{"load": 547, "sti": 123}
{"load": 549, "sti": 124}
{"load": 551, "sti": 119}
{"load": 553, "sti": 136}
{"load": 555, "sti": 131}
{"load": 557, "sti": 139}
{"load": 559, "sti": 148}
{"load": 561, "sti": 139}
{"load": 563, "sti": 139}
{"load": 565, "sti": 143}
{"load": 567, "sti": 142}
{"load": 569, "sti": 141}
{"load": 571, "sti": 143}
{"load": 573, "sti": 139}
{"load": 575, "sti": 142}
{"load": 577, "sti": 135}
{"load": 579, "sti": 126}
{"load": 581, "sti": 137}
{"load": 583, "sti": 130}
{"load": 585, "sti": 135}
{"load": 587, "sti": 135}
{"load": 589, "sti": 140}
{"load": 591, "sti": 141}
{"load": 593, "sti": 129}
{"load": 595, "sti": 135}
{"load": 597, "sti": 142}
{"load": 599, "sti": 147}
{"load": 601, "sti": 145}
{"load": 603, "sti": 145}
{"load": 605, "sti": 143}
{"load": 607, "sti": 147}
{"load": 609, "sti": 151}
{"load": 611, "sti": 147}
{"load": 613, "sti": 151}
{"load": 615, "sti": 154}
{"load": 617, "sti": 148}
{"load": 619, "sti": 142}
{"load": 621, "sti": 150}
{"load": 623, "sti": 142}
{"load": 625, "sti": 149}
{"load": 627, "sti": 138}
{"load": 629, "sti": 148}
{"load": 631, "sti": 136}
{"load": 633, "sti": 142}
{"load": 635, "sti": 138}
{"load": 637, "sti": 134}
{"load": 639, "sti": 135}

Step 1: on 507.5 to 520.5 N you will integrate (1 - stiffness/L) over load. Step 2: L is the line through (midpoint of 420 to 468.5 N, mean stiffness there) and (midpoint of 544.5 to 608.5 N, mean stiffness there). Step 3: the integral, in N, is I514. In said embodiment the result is 6.1 N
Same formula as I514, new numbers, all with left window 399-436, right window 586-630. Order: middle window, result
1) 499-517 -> 5.6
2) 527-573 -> 6.5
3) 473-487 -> -0.6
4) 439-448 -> 0.4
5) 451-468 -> -0.8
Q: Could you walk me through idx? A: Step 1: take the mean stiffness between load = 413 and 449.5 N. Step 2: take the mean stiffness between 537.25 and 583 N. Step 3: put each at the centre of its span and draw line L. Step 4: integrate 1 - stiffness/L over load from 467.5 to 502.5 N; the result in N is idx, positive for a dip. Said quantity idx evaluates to -1.7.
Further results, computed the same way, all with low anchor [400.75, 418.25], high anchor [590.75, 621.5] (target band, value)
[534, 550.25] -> 3.2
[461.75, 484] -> -1.3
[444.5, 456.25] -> 0.0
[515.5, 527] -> 6.8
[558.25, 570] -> -0.2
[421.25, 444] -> 0.4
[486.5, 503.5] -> 0.8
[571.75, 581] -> 0.3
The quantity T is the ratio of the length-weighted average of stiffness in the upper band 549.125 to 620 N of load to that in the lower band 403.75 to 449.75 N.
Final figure 1.2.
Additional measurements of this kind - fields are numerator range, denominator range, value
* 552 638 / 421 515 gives 1.16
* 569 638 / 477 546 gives 1.44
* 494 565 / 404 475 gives 0.80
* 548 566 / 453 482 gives 1.01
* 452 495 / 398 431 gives 1.11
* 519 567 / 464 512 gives 0.84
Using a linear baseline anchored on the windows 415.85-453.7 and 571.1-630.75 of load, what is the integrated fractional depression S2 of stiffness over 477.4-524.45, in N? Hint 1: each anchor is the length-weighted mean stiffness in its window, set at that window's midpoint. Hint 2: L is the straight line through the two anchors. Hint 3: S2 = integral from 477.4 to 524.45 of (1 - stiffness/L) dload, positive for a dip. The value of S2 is 9.33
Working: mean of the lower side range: 121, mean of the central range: 103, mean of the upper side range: 142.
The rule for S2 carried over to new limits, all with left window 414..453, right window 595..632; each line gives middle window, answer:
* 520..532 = 6.9 N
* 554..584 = 0.2 N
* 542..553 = 1.2 N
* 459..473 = -1.0 N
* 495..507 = 1.6 N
